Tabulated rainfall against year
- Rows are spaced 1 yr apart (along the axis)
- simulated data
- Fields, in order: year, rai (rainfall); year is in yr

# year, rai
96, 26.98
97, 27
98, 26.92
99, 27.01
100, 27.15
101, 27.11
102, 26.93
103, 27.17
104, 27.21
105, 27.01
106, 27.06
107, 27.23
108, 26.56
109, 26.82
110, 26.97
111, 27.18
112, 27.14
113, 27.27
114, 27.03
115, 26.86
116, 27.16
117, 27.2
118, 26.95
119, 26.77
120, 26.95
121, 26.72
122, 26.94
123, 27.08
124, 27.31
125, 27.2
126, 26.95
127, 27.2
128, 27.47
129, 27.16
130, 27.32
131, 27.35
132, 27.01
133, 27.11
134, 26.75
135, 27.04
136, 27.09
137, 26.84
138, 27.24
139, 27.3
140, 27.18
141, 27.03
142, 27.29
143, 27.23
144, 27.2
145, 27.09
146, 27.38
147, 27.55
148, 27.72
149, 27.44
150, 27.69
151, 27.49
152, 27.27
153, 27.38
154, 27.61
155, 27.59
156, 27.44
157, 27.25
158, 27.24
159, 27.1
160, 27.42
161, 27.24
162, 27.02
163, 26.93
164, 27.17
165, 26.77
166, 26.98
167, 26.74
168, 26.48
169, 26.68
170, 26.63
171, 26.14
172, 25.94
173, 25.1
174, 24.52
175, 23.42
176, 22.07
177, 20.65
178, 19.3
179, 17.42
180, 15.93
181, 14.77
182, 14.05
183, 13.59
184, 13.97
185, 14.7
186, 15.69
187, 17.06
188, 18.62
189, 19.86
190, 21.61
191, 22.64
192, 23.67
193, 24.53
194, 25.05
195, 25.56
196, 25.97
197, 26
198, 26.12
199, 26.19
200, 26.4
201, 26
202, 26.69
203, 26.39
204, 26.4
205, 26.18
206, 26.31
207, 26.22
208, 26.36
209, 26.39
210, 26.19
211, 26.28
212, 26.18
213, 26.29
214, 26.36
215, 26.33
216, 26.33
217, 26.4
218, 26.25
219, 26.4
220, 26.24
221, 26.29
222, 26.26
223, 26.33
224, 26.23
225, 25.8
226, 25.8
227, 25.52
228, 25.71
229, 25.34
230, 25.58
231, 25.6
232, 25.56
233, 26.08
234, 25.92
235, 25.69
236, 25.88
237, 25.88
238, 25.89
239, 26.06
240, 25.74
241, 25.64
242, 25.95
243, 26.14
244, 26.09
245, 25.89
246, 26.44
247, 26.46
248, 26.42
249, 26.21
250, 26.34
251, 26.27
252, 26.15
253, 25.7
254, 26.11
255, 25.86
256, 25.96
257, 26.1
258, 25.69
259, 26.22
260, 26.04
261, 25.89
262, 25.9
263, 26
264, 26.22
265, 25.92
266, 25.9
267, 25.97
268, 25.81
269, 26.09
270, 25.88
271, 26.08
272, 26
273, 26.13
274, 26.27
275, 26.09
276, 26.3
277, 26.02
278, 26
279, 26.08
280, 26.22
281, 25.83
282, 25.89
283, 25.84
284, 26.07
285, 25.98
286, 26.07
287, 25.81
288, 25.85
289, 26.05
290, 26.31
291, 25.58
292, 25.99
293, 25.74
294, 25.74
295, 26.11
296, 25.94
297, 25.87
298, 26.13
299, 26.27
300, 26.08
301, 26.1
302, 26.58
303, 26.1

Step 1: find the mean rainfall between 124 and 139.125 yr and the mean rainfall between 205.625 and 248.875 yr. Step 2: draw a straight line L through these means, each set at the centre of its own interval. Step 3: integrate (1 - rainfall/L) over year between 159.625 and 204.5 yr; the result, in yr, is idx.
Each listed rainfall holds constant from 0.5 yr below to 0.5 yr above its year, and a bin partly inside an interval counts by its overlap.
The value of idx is 5.94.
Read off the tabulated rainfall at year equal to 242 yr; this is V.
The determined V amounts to 25.95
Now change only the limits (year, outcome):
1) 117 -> 27.2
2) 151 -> 27.49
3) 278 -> 26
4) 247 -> 26.46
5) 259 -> 26.22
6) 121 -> 26.72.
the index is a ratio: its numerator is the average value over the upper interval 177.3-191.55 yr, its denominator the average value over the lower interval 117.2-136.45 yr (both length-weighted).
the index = 0.63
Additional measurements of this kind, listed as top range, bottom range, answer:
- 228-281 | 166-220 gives 1.11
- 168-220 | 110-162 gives 0.86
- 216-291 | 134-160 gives 0.95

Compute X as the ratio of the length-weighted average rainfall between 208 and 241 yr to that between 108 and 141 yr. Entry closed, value 0.96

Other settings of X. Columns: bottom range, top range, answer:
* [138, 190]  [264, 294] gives 1.07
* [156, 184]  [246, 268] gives 1.10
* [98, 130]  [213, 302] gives 0.96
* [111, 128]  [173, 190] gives 0.67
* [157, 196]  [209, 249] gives 1.15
